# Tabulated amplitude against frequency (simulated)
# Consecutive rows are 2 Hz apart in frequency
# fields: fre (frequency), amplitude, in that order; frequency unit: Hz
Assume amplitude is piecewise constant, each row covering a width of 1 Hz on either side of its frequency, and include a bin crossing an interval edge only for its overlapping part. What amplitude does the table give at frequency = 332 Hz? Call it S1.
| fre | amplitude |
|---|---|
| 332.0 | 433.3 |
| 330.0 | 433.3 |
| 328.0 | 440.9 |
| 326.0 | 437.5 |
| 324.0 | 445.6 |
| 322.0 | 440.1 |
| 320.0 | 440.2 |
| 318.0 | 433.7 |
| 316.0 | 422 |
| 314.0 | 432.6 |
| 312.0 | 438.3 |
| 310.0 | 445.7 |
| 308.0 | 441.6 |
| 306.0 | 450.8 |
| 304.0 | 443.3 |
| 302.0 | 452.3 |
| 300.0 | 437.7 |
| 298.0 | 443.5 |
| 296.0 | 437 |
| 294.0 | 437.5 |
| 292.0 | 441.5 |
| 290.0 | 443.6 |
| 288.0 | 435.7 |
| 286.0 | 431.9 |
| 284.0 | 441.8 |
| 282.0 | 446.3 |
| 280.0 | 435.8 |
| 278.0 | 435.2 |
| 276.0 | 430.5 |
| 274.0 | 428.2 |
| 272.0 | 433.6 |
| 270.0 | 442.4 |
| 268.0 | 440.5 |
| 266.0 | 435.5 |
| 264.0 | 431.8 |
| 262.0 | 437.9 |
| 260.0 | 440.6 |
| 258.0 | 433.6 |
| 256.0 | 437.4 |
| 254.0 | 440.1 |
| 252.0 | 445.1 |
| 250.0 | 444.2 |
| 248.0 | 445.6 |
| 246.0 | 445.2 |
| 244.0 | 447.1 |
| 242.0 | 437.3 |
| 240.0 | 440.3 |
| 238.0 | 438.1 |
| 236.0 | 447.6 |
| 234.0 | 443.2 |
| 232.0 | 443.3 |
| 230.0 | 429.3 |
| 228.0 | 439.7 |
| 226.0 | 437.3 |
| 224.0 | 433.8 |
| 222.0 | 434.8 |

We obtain 433.3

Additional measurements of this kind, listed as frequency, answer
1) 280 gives 435.8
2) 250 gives 444.2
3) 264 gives 431.8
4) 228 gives 439.7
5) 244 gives 447.1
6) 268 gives 440.5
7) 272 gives 433.6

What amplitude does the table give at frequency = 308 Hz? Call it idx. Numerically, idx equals 441.6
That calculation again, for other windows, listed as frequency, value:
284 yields 441.8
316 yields 422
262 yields 437.9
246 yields 445.2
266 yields 435.5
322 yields 440.1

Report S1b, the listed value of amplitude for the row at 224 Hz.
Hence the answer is 433.8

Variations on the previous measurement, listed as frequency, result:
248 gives 445.6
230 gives 429.3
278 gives 435.2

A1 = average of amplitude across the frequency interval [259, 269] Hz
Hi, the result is 437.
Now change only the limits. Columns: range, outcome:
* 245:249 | 445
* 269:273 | 438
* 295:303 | 443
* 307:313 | 442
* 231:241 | 442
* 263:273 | 437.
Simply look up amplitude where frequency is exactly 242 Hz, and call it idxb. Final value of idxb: 437.3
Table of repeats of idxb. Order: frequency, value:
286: 431.9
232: 443.3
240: 440.3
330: 433.3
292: 441.5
